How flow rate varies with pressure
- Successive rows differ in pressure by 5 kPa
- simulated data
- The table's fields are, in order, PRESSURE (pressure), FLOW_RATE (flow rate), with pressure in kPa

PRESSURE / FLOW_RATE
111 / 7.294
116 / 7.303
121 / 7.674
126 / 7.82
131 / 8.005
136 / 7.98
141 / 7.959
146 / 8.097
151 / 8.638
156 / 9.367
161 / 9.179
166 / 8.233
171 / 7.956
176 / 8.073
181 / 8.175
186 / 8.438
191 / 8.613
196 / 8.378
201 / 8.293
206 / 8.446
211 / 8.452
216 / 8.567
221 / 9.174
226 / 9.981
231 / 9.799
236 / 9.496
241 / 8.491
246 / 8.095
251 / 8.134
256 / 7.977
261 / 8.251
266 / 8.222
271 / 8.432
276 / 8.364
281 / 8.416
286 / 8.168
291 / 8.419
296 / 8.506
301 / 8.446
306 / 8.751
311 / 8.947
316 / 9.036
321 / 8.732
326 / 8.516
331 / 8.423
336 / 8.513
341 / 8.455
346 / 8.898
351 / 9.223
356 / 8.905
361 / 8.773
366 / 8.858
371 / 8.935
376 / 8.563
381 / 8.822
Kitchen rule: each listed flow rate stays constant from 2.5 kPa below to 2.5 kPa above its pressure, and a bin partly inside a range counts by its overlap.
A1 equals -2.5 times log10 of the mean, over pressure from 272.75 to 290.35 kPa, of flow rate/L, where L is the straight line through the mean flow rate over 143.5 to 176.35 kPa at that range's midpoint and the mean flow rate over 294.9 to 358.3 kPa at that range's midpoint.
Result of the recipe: 0.04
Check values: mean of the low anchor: 8.53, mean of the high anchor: 8.72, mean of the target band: 8.33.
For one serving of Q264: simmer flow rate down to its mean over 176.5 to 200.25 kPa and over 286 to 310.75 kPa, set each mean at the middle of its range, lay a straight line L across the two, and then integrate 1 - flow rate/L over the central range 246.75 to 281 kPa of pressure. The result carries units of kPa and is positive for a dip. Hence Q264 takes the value 0.98 kPa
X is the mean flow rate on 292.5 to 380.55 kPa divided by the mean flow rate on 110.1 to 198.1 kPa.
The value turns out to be 1.07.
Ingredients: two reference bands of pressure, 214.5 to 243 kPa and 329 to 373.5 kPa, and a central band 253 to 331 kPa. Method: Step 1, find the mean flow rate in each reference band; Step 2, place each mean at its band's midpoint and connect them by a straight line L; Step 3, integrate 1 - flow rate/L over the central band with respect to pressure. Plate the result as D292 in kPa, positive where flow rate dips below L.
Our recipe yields 4.7 kPa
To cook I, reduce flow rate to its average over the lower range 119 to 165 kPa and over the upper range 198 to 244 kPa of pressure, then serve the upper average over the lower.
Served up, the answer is 1.1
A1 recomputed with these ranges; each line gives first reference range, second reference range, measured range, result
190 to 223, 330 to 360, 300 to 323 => -0.01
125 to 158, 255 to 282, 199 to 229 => -0.07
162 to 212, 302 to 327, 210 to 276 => -0.02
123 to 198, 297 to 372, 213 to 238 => -0.11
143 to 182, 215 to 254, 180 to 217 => 0.04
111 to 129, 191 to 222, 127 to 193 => -0.05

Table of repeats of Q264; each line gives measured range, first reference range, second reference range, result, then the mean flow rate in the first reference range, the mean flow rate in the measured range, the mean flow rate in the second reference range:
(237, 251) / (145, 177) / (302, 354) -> 0.40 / 8.55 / 8.39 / 8.74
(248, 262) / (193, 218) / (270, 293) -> 0.46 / 8.43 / 8.11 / 8.35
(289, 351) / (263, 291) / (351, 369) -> -0.28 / 8.33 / 8.66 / 8.9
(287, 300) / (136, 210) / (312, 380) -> 0.34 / 8.4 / 8.43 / 8.76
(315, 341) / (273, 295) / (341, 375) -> 0.19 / 8.36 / 8.6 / 8.88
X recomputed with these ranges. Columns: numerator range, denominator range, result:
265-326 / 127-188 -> 1.03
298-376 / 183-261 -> 1.01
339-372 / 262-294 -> 1.06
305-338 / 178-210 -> 1.04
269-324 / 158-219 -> 1.02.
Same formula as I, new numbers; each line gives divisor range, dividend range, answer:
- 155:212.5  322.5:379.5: 1.03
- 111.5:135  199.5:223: 1.12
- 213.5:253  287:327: 0.96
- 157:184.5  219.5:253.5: 1.08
